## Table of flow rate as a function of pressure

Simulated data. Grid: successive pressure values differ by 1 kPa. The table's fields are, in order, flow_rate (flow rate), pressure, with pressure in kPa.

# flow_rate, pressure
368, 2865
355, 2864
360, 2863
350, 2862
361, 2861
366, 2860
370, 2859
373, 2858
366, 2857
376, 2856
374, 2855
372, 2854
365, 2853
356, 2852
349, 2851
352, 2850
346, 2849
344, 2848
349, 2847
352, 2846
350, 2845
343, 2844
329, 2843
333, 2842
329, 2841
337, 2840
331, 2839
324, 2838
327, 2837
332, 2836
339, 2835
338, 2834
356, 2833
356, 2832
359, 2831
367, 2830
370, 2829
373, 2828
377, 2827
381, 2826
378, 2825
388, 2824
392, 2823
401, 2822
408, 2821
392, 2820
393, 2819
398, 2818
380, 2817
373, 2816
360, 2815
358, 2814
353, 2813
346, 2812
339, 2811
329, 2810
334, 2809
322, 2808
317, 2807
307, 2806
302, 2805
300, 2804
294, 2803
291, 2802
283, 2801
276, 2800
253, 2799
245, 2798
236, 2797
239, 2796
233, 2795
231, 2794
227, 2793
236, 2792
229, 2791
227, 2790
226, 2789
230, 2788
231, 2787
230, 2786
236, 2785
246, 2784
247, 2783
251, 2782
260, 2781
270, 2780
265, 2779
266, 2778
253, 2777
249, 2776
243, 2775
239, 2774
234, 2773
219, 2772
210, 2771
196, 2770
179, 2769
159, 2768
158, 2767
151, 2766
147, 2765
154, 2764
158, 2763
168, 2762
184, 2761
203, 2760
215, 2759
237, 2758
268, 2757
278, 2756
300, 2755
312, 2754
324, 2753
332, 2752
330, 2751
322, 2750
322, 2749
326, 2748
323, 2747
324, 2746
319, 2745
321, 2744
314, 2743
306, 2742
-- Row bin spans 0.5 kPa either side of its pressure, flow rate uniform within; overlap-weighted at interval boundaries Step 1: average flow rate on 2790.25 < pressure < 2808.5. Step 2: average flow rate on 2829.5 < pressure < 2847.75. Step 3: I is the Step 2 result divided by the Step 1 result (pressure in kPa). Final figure 1.28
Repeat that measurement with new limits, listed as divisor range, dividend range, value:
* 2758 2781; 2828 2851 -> 1.66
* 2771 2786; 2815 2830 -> 1.56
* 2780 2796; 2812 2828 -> 1.61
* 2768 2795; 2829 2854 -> 1.47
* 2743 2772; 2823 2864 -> 1.43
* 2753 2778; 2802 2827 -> 1.64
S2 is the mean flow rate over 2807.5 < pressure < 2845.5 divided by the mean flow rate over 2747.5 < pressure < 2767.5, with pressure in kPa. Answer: 1.46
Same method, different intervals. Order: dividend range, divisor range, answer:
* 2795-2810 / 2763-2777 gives 1.46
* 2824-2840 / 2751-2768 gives 1.57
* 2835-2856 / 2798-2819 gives 1.06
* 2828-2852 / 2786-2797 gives 1.49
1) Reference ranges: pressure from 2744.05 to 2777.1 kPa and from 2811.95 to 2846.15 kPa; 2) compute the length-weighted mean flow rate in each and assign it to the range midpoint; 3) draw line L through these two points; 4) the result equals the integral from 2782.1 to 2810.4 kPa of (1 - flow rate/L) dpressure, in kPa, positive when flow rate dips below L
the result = 4.0 kPa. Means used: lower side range 244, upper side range 361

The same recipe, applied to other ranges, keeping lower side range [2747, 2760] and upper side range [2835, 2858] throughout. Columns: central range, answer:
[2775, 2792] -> 3.7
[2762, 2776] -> 5.3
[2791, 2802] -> 2.5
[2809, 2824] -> -1.9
